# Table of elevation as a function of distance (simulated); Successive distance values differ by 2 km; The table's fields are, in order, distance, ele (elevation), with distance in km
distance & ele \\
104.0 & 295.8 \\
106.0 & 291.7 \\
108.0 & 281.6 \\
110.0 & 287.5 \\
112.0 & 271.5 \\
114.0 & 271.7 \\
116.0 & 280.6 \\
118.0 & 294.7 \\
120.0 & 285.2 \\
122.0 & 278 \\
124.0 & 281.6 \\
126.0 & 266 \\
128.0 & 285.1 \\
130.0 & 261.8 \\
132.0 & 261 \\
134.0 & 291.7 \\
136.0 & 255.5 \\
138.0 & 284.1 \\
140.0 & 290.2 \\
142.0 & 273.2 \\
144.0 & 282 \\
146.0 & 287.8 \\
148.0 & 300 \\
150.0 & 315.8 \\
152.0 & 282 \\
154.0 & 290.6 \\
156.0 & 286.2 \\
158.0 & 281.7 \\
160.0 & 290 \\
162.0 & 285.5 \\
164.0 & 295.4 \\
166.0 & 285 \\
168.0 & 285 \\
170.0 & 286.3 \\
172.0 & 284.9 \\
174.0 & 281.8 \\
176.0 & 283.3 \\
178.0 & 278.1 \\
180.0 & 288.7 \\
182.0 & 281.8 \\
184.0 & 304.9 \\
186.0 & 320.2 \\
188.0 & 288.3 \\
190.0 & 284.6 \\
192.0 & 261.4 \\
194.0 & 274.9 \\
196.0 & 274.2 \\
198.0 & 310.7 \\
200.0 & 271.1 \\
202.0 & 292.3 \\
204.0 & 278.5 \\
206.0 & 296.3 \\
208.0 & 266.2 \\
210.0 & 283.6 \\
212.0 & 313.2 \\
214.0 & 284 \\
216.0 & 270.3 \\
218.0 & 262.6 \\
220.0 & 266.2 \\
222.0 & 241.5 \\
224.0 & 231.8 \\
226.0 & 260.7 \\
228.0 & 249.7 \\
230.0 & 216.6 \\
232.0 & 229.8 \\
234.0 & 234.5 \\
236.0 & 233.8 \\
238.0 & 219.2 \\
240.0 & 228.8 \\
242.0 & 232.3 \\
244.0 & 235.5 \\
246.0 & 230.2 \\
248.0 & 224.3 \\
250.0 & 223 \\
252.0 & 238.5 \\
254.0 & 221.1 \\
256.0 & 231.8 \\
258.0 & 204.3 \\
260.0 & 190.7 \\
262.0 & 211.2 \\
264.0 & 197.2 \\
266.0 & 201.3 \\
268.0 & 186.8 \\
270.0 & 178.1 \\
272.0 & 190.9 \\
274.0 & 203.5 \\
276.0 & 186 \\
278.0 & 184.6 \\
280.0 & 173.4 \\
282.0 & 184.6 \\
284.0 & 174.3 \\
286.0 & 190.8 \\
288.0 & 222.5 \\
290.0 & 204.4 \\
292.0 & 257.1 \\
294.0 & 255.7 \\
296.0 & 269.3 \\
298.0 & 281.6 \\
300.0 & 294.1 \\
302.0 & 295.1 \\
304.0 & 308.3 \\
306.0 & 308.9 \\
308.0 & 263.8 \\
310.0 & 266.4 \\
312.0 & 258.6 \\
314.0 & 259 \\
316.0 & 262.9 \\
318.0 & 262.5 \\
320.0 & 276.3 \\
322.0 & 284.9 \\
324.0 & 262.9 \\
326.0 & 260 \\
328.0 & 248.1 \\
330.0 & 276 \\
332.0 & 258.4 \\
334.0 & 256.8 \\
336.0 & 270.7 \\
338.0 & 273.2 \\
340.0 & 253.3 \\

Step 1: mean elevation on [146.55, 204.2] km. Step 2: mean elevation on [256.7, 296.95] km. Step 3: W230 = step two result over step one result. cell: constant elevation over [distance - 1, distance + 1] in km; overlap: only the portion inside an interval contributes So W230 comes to 0.71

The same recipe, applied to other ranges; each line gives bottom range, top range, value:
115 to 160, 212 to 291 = 0.78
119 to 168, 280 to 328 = 0.90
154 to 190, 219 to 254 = 0.81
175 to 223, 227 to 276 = 0.77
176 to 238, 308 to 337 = 0.98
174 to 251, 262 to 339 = 0.91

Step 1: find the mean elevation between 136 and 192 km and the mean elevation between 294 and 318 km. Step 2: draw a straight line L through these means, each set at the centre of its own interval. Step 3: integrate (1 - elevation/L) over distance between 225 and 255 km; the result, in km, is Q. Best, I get 5.34 km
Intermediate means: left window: 288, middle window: 232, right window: 277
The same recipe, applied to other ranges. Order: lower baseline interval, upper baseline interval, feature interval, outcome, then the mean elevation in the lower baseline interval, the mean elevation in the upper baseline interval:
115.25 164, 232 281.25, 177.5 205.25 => -3.9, 283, 211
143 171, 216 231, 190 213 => -1.9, 290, 249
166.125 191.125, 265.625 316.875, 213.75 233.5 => 1.3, 289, 233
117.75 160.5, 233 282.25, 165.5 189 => -2.7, 283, 210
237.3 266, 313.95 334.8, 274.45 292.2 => 3.3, 220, 265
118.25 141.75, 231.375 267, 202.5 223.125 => -3.3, 277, 221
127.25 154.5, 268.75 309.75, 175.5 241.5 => -2.3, 283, 232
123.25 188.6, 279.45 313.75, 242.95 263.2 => 3.1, 285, 249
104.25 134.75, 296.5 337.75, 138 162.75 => -0.9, 280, 273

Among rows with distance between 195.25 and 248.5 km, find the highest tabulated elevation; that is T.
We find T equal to 313.2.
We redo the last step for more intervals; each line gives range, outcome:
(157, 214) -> 320.2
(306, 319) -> 308.9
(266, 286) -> 203.5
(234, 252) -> 238.5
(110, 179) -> 315.8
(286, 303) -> 295.1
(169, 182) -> 288.7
